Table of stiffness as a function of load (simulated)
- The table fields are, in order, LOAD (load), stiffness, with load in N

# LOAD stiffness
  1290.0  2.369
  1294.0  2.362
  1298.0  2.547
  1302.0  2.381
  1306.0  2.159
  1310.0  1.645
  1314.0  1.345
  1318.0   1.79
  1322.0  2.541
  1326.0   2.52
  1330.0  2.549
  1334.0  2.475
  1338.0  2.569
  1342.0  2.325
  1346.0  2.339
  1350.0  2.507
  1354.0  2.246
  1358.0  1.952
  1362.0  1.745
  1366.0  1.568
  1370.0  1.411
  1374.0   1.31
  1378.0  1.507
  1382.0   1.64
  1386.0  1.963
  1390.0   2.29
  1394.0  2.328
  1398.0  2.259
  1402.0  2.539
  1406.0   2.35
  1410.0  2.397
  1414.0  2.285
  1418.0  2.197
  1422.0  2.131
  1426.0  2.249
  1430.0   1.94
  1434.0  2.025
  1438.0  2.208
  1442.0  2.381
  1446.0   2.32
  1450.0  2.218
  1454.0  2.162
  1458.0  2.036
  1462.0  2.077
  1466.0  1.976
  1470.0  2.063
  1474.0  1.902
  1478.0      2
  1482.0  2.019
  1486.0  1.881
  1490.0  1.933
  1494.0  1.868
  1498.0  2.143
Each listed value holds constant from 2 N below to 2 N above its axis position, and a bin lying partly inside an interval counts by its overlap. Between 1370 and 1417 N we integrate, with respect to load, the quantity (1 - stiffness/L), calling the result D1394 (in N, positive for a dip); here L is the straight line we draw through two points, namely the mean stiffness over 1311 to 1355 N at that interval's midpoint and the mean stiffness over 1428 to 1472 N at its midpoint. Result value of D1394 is 3.08 N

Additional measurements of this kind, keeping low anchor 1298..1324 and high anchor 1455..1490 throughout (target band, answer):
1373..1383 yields 2.6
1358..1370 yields 2.1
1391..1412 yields -3.8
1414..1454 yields -3.8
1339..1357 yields -2.9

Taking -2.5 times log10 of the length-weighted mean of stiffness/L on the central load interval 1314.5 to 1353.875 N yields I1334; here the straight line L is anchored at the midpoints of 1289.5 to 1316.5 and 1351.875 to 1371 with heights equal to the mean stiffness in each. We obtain -0.21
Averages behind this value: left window 2.1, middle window 2.35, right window 1.81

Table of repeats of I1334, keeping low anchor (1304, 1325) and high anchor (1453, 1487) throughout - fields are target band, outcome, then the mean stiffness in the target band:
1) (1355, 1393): 0.13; 1.74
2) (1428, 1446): -0.09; 2.16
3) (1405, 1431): -0.13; 2.23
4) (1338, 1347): -0.22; 2.38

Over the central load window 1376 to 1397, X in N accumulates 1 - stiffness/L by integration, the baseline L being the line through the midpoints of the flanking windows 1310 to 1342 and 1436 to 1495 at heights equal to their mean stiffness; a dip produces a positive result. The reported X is 1.9 N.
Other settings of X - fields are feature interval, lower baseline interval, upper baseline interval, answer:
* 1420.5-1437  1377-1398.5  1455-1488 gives -0.75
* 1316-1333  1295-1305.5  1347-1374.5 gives -1.33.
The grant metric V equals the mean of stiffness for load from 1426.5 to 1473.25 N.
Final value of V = 2.13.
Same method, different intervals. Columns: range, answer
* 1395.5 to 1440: 2.24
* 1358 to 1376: 1.56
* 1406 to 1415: 2.35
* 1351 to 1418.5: 2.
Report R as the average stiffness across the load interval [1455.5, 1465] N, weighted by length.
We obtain 2.05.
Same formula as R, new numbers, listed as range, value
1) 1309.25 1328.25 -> 2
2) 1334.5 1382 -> 1.96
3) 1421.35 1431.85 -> 2.11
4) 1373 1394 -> 1.82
